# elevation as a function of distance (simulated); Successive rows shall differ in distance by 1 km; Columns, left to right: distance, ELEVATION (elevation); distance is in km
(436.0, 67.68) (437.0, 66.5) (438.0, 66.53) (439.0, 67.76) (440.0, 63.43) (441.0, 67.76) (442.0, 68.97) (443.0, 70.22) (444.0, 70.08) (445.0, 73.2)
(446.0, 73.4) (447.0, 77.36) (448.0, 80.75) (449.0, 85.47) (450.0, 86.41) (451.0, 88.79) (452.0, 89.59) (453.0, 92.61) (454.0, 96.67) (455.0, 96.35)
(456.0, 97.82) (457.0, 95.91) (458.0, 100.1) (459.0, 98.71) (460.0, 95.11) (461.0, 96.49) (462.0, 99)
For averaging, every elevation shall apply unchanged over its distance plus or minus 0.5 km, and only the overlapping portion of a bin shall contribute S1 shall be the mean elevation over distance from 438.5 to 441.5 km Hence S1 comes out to 66.3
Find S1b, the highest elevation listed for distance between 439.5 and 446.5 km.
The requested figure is 73.4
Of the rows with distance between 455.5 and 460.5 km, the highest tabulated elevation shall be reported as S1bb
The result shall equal 100.1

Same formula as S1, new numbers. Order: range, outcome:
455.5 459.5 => 98.1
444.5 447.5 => 74.7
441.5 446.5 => 71.2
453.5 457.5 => 96.7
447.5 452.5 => 86.2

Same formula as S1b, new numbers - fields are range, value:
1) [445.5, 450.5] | 86.41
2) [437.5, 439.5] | 67.76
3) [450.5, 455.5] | 96.67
